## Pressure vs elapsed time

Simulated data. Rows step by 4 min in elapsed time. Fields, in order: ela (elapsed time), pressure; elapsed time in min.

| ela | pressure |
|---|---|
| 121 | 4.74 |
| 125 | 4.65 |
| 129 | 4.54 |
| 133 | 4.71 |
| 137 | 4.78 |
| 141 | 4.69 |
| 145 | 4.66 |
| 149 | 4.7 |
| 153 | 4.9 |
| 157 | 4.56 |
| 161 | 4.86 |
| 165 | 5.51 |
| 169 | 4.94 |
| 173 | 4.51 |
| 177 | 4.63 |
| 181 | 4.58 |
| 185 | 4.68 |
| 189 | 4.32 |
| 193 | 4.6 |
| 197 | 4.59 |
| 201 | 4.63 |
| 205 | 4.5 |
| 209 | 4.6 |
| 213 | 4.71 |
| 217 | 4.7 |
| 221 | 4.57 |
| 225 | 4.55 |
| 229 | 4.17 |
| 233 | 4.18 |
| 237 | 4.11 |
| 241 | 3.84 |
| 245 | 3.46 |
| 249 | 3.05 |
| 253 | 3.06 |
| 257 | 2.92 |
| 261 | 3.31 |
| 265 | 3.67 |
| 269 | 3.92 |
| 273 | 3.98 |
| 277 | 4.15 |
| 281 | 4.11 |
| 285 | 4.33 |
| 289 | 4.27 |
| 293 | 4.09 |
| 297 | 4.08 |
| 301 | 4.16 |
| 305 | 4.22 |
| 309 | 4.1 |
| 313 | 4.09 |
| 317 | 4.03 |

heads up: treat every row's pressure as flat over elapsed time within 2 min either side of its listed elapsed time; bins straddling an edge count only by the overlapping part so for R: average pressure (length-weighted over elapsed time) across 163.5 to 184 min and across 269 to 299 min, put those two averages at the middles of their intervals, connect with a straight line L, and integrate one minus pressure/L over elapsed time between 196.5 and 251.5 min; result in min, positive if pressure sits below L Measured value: 3.2 min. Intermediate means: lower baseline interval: 4.81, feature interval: 4.24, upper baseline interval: 4.13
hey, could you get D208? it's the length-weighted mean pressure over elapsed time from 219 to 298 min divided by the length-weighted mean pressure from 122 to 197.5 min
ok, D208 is 0.83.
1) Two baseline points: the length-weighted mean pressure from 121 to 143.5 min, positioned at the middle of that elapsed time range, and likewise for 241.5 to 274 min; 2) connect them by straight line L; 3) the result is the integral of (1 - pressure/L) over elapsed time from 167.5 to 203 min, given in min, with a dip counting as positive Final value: -3.91 min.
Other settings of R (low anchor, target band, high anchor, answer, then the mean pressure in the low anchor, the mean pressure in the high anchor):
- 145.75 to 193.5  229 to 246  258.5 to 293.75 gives 1.16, 4.73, 3.96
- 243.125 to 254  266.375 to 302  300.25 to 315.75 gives -3.37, 3.2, 4.14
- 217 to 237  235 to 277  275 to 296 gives 7.05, 4.38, 4.18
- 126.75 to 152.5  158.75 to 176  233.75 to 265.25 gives -2.18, 4.69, 3.44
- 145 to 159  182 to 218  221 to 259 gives -3.50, 4.71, 3.75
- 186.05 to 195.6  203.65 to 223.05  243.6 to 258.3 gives -3.16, 4.49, 3.12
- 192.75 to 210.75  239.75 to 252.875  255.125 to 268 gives 1.07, 4.58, 3.35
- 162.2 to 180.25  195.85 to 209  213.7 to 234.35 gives 0.15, 4.87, 4.46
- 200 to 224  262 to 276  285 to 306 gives 1.55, 4.61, 4.18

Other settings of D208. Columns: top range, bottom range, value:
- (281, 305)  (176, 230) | 0.92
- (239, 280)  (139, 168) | 0.73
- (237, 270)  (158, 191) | 0.72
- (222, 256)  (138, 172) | 0.78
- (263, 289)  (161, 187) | 0.84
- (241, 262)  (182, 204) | 0.71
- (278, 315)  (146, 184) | 0.87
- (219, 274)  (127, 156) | 0.80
